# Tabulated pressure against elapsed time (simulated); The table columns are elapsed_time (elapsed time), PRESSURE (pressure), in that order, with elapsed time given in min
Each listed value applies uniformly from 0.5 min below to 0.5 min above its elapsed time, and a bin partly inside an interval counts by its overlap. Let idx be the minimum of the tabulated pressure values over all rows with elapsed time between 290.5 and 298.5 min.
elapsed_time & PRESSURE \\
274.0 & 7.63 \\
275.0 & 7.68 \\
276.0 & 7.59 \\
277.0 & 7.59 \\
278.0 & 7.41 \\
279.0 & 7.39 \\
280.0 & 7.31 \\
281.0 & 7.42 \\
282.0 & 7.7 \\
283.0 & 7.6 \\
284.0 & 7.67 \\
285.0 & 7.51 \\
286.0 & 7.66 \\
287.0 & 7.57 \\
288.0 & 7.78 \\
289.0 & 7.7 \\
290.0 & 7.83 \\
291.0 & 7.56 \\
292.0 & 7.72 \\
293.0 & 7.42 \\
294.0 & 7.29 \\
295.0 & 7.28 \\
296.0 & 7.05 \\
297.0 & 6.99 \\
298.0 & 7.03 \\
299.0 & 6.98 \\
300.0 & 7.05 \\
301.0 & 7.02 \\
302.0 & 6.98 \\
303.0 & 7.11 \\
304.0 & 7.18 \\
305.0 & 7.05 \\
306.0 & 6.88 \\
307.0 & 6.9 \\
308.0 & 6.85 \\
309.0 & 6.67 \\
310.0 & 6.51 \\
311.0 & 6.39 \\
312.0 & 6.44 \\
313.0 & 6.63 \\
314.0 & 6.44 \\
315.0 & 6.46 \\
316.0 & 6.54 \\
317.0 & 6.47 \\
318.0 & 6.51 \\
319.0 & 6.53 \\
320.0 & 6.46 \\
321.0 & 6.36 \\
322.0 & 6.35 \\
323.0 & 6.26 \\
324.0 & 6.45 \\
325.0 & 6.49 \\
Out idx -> 6.99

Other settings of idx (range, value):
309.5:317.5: 6.39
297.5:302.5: 6.98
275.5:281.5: 7.31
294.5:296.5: 7.05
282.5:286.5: 7.51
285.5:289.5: 7.57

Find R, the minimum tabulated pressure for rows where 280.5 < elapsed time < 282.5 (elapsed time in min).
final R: 7.42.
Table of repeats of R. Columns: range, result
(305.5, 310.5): 6.51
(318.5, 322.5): 6.35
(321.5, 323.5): 6.26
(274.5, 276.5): 7.59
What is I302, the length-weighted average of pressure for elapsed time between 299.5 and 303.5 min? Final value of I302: 7.04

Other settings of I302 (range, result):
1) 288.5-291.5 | 7.7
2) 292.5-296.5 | 7.26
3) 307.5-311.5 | 6.6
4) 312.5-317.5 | 6.51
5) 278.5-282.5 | 7.46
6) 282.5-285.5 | 7.59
